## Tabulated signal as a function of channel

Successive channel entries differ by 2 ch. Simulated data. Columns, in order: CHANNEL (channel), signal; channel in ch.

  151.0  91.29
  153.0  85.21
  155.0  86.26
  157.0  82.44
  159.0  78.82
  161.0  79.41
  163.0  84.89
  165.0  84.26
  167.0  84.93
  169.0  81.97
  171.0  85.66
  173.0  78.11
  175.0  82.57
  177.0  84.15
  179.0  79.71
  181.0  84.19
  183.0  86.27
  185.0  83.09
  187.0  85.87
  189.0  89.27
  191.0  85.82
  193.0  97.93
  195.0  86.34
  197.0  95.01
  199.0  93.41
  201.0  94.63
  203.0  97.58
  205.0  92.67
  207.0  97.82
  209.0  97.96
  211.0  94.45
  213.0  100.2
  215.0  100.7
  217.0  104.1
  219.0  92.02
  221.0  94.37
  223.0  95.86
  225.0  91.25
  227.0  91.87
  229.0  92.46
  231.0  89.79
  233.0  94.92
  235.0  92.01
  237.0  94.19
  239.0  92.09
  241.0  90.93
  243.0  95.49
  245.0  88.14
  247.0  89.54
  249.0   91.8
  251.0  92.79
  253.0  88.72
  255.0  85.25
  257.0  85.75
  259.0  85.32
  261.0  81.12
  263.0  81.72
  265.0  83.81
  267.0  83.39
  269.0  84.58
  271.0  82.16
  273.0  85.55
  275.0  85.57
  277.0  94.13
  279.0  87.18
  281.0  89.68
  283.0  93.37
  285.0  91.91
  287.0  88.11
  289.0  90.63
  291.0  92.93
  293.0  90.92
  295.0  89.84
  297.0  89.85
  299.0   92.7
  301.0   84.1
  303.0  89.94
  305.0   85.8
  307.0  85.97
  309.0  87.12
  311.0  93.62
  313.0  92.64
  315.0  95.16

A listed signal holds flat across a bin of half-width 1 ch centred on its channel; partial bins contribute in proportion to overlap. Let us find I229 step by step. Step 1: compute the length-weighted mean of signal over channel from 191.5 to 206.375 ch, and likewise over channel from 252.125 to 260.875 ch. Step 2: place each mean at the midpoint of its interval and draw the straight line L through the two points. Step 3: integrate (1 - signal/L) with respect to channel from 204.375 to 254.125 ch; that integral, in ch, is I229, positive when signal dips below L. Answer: -2.39 ch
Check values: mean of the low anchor 93.8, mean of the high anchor 85.7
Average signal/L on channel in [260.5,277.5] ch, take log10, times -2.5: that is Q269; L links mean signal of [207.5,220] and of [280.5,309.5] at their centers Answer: 0.10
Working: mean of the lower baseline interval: 98.2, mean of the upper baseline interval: 89.6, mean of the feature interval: 84.5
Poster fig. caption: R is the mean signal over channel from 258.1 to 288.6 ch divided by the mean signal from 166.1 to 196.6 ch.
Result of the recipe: 1.02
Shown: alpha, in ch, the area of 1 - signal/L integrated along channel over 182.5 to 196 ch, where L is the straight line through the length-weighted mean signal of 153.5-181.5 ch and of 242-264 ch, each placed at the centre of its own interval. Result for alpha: -0.62 ch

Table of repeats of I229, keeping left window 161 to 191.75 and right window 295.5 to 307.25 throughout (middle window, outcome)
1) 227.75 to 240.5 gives -1.0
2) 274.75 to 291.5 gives -0.6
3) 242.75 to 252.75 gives -0.5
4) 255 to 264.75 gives 0.4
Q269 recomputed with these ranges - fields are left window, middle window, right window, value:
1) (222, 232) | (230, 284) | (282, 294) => 0.04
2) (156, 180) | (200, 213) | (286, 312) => -0.14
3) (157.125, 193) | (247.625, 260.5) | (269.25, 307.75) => -0.01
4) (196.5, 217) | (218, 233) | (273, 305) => 0.03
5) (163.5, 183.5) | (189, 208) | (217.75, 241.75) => -0.07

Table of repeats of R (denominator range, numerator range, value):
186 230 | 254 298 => 0.93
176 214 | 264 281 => 0.95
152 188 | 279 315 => 1.08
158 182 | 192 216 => 1.16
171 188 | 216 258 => 1.11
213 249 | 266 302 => 0.95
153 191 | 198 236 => 1.14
